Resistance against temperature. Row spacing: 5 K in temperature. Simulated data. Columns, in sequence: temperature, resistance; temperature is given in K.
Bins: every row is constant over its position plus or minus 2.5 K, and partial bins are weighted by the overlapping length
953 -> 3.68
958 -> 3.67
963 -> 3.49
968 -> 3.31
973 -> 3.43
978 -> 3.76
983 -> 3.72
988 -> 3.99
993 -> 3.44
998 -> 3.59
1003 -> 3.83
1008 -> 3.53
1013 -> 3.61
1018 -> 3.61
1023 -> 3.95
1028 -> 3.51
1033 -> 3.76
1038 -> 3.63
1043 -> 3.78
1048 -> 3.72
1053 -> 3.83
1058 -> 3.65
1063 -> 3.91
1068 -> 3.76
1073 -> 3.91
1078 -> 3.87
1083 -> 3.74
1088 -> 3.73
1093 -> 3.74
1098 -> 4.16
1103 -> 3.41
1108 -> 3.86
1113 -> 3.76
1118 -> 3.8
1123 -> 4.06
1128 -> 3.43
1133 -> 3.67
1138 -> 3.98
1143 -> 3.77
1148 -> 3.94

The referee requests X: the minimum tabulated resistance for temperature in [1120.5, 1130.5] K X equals 3.43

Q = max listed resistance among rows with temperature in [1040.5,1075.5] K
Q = 3.91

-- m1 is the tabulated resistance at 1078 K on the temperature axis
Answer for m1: 3.87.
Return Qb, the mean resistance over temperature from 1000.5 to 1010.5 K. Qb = 3.68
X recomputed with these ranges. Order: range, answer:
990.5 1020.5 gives 3.44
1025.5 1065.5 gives 3.51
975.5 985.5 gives 3.72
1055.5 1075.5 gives 3.65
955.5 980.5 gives 3.31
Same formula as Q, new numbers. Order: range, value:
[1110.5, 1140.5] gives 4.06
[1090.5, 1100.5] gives 4.16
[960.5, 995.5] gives 3.99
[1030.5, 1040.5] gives 3.76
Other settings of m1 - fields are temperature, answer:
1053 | 3.83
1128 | 3.43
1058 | 3.65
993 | 3.44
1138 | 3.98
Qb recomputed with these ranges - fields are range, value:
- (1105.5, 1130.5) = 3.78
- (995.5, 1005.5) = 3.71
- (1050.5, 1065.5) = 3.8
